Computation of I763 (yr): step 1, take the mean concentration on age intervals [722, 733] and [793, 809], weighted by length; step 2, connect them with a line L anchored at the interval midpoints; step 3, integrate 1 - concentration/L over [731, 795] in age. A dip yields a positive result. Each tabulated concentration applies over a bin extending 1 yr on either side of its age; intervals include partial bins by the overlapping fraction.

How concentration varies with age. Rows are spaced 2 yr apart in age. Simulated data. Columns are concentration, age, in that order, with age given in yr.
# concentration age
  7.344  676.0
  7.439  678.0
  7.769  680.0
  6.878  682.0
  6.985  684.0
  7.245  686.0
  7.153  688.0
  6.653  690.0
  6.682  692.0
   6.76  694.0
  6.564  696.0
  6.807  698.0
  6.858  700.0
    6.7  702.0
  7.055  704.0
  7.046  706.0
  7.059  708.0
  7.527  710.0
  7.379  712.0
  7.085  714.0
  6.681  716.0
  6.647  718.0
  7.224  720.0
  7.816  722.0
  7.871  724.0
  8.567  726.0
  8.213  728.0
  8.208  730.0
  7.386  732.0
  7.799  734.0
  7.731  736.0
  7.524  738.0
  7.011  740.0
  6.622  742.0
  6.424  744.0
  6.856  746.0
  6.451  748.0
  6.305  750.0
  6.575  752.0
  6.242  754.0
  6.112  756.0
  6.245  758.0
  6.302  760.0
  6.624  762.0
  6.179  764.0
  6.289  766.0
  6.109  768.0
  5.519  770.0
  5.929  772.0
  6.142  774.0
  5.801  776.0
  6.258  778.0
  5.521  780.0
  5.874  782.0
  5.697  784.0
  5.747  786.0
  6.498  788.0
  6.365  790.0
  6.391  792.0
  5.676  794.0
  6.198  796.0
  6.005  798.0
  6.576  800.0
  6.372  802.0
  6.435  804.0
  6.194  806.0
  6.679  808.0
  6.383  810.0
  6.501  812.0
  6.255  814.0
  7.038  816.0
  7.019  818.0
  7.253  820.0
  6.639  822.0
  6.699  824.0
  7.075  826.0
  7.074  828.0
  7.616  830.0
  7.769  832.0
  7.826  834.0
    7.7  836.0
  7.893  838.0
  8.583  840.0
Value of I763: 7.1 yr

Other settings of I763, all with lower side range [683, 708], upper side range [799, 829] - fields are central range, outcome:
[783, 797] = 1.33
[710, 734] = -2.54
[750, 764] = 0.91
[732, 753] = -0.46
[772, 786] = 1.79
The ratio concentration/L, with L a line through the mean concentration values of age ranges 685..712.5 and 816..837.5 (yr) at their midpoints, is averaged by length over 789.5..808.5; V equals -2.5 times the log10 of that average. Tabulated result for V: 0.15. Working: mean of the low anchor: 6.96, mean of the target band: 6.28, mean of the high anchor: 7.27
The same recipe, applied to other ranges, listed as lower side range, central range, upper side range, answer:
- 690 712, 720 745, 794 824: -0.118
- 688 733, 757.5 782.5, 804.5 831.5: 0.155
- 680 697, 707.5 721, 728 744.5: 0.015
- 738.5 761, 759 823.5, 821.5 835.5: 0.106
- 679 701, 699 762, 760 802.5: -0.081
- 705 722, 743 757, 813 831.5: 0.105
